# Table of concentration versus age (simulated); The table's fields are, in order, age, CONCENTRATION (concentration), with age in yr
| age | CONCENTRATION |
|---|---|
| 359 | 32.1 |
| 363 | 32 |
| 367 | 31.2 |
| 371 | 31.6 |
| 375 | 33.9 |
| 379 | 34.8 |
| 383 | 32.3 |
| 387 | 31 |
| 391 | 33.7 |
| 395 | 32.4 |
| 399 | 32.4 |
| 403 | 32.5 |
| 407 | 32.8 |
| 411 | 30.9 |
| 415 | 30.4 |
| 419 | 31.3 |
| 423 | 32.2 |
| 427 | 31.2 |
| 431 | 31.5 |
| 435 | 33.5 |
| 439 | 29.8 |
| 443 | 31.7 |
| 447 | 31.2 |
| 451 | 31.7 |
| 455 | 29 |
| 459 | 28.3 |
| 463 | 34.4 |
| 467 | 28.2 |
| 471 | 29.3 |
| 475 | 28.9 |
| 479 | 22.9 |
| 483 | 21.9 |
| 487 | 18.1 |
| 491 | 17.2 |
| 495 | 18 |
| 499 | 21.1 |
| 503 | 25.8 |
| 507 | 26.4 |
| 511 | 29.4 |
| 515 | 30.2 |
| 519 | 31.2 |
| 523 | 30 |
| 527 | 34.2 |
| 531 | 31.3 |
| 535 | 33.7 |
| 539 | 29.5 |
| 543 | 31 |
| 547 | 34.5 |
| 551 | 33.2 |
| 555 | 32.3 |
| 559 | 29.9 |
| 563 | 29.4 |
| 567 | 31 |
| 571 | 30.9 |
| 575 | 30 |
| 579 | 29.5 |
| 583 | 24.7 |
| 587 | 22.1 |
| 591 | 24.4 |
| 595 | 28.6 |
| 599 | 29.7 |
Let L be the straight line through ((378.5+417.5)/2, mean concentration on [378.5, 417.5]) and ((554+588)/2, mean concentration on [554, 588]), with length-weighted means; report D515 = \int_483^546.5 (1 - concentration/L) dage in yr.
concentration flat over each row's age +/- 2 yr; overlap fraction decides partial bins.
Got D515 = 5.95 yr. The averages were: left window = 32.2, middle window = 27.1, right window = 29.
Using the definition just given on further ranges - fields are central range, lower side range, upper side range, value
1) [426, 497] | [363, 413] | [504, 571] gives 9.4 yr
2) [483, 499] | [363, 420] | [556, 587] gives 6.2 yr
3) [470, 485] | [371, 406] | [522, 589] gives 2.9 yr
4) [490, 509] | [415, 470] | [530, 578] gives 5.6 yr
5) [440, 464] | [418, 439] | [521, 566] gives 0.7 yr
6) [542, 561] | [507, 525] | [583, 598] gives -3.2 yr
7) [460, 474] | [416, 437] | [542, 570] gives 0.6 yr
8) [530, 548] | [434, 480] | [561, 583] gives -1.3 yr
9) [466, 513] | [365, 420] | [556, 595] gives 9.7 yr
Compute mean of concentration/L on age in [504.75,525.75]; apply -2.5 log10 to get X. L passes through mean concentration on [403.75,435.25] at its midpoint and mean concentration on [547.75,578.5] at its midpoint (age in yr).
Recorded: 0.06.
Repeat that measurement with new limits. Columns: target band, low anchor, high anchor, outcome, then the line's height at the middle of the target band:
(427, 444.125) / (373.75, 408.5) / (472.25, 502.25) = -0.15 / 27.6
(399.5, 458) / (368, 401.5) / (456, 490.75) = -0.07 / 29.4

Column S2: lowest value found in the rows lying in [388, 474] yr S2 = 28.2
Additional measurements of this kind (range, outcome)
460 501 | 17.2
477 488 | 18.1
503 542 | 25.8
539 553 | 29.5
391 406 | 32.4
